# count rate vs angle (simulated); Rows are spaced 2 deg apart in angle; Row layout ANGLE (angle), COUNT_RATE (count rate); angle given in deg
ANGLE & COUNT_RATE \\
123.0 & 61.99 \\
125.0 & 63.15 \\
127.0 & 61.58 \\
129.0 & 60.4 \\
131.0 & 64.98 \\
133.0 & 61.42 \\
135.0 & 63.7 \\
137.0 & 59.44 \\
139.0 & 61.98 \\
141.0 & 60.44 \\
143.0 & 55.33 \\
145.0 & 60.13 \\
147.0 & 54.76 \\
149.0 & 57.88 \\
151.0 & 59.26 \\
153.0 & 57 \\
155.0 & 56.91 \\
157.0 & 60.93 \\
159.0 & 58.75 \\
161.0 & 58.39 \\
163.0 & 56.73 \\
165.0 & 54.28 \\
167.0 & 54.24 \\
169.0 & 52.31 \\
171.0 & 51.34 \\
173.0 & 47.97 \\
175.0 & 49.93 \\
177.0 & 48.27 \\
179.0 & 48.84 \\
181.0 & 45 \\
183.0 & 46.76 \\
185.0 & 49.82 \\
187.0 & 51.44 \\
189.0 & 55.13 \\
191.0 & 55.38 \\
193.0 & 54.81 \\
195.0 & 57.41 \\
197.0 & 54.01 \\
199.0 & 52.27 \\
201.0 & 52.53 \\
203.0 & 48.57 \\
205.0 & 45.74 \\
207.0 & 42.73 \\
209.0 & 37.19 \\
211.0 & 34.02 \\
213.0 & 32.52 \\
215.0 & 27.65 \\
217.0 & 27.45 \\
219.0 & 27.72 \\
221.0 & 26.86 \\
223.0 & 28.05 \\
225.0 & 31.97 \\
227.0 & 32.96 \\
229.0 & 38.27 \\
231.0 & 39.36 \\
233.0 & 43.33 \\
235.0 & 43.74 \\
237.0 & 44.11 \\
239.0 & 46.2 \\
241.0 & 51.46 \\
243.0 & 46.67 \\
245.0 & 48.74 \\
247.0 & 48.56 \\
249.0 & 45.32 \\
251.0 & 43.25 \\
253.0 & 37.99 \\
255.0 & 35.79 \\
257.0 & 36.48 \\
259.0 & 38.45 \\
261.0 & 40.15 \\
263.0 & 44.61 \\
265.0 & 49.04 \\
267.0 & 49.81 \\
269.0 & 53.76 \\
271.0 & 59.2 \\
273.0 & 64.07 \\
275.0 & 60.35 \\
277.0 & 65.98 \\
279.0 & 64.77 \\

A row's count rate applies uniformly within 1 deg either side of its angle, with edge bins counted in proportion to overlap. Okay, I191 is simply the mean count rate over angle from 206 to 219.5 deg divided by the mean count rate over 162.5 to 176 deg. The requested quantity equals 0.63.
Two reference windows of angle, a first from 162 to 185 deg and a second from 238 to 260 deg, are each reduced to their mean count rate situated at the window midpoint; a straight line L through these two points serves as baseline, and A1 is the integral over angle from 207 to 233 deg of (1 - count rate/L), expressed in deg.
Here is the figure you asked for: 7.5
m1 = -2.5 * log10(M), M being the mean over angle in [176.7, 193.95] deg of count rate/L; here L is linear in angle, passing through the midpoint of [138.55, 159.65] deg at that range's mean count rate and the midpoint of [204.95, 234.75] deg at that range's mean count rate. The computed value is -0.11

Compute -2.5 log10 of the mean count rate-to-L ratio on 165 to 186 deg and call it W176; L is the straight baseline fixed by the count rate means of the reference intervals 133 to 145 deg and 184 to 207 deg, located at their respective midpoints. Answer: 0.110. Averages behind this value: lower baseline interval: 60.3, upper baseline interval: 52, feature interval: 49.7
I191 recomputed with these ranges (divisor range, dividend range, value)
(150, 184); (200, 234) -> 0.68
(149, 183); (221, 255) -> 0.77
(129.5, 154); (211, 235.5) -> 0.56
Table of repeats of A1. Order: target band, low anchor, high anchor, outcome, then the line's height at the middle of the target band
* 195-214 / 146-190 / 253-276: 2.3 deg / 51.3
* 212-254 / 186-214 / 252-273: 7.2 deg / 46.7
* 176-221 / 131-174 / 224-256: 4.5 deg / 49.5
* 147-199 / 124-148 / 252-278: 3.2 deg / 57.3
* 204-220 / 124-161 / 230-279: 5.5 deg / 52.3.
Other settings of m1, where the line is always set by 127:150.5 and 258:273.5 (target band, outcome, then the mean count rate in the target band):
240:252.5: 0.09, 47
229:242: 0.18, 44.2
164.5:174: 0.11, 51.9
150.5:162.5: 0.00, 58.4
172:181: 0.18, 48.3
